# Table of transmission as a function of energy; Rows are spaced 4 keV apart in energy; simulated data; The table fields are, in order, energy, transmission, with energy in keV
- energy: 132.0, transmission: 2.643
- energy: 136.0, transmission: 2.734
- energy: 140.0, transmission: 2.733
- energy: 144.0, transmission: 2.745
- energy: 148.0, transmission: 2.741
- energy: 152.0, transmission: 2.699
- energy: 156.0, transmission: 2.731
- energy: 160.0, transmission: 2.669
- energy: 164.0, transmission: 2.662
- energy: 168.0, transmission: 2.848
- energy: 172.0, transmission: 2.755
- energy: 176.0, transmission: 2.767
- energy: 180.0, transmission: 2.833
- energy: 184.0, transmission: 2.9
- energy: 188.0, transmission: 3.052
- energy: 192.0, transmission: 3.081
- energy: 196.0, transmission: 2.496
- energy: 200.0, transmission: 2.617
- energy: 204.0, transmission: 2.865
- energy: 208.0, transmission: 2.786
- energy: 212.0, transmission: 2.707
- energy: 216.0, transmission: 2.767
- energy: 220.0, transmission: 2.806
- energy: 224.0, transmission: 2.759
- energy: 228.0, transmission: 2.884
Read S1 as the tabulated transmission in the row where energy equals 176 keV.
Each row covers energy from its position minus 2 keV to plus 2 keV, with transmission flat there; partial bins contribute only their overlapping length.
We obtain 2.767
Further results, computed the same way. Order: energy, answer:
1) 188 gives 3.052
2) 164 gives 2.662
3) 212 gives 2.707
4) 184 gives 2.9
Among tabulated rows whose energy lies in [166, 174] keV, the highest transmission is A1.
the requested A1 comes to 2.848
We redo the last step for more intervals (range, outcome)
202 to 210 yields 2.865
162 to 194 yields 3.081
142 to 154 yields 2.745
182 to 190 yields 3.052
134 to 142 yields 2.734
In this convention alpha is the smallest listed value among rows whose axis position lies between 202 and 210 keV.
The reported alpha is 2.786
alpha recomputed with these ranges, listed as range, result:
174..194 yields 2.767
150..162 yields 2.669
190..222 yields 2.496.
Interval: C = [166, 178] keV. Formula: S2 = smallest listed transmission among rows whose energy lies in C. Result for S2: 2.755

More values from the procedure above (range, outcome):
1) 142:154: 2.699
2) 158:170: 2.662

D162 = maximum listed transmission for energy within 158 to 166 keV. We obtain 2.669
